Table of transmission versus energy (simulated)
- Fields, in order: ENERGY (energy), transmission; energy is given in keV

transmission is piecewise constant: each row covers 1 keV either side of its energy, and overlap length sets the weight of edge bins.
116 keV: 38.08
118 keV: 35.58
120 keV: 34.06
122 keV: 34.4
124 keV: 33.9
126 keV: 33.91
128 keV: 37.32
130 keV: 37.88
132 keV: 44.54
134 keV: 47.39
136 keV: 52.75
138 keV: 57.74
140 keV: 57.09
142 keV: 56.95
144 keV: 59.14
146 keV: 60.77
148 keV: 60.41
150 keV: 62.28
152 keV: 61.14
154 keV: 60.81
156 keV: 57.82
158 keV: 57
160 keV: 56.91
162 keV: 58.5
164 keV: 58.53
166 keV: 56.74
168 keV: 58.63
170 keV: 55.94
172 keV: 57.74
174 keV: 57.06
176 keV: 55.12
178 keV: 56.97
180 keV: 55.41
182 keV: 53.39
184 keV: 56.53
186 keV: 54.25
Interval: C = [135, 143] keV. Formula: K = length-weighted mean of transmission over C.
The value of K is 56.1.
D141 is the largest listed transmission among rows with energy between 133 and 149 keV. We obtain 60.77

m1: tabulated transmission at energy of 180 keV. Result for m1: 55.41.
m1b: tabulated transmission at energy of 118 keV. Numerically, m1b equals 35.58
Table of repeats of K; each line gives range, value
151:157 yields 59.9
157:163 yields 57.5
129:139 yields 48.1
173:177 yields 56.1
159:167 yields 57.7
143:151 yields 60.6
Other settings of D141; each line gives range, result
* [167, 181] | 58.63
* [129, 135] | 47.39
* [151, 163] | 61.14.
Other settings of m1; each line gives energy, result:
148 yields 60.41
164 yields 58.53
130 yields 37.88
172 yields 57.74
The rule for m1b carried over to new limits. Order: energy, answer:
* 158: 57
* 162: 58.5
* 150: 62.28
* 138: 57.74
